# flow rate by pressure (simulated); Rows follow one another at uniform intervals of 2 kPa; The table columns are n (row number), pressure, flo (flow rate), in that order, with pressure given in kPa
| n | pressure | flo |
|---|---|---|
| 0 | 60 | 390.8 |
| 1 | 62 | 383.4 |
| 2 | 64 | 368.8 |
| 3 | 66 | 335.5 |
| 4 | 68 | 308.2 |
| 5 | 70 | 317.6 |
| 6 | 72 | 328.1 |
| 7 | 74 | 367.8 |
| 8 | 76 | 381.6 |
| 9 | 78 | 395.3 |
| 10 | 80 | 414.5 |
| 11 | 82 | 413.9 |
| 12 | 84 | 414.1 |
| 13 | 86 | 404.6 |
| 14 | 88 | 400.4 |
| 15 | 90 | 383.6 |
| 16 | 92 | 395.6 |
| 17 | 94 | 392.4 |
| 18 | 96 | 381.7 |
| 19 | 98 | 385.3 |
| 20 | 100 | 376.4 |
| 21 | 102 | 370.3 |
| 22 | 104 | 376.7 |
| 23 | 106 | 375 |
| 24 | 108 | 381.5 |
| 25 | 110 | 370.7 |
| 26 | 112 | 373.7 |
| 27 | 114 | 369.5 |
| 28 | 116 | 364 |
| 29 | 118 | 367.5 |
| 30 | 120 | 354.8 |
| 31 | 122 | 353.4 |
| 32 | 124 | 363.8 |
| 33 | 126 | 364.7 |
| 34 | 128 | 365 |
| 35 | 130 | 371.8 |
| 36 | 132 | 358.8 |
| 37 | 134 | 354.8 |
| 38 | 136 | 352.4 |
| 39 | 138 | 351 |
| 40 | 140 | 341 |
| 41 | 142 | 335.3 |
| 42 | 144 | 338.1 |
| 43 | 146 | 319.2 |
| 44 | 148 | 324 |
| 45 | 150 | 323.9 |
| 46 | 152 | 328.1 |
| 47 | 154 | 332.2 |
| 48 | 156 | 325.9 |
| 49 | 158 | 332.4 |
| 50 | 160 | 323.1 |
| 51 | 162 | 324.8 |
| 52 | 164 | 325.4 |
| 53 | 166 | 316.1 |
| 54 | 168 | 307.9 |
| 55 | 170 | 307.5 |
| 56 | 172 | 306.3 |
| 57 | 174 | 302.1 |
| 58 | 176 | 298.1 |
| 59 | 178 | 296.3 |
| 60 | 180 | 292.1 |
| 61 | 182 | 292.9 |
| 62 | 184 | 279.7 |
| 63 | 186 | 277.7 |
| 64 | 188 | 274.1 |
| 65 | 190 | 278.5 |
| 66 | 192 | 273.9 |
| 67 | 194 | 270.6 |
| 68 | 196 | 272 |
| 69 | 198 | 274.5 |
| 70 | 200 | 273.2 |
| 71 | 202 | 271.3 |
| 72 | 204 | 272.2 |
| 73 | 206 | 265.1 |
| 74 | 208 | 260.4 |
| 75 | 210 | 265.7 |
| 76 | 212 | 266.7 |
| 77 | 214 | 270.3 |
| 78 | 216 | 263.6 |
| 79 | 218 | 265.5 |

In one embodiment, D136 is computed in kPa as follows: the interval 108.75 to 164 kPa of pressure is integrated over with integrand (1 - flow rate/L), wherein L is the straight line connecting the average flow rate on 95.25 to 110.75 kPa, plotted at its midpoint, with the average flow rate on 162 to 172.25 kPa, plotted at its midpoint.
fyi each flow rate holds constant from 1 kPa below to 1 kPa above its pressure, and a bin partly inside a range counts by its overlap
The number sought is -0.4 kPa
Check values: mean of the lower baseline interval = 377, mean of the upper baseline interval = 314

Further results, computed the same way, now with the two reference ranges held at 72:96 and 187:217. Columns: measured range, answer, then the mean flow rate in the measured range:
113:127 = -0.3 kPa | 363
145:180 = -0.6 kPa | 317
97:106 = 0.0 kPa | 377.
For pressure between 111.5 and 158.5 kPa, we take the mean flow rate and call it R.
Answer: 348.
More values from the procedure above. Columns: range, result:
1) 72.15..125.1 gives 381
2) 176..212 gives 276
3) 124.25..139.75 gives 359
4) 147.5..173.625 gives 321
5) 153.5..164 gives 327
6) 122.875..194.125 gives 321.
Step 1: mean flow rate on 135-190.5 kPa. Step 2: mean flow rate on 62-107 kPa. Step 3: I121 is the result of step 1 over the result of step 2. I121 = 0.84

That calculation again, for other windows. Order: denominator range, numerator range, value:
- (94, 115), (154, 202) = 0.79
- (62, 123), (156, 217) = 0.77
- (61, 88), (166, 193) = 0.78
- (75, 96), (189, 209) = 0.68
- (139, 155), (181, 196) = 0.84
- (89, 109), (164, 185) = 0.79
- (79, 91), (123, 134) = 0.90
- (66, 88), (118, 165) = 0.92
